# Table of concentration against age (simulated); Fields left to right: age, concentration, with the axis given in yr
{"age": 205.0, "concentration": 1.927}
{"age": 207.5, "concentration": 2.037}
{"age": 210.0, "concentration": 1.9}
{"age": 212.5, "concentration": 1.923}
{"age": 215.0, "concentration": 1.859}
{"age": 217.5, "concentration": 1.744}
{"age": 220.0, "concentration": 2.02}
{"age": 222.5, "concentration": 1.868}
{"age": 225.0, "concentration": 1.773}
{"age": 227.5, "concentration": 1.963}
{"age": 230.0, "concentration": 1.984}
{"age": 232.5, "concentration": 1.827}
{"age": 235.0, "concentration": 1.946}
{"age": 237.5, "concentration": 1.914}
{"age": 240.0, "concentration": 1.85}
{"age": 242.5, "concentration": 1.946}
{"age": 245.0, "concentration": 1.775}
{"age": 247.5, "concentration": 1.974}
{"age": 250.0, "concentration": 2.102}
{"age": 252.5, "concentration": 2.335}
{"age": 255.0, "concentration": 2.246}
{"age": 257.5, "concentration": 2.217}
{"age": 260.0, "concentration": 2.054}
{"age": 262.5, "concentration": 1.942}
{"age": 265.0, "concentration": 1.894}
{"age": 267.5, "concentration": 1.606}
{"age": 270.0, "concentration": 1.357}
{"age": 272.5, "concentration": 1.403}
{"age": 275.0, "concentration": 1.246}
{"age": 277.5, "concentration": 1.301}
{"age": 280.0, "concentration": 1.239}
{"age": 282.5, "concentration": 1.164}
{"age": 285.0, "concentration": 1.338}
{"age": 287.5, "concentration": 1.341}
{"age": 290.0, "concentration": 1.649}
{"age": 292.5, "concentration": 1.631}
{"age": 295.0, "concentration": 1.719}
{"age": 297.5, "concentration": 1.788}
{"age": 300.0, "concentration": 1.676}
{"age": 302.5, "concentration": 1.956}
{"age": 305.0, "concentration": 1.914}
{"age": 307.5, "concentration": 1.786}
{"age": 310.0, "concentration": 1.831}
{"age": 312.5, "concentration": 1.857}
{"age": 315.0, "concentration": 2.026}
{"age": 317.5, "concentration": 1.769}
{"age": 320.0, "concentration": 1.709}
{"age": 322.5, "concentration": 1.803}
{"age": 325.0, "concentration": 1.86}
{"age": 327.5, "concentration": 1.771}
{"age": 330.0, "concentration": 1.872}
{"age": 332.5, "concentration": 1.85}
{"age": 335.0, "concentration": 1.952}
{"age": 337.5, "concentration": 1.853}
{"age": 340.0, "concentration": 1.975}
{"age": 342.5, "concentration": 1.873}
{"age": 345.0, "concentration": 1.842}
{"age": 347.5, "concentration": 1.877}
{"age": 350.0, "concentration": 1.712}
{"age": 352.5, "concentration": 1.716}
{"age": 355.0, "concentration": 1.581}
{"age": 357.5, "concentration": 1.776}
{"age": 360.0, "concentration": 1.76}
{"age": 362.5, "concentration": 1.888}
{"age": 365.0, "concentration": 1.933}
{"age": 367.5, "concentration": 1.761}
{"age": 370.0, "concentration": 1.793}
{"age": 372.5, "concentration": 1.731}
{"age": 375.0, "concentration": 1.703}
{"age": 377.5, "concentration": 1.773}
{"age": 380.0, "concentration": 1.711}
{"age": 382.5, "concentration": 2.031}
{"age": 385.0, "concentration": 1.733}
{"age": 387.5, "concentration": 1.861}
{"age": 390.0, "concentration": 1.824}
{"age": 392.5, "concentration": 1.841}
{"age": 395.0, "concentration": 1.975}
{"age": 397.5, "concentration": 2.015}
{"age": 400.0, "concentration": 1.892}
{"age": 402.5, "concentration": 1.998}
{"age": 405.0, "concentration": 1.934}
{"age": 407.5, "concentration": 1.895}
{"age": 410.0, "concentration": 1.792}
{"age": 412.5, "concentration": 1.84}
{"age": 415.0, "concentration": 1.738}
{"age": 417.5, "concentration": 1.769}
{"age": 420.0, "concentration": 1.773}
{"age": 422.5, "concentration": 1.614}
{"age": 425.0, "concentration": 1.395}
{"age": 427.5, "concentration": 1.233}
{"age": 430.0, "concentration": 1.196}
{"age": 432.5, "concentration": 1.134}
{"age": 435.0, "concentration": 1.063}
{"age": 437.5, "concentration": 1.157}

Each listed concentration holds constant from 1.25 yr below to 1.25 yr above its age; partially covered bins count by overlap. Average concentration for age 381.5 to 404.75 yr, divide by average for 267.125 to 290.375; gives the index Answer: 1.42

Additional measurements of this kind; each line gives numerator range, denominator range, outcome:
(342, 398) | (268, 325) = 1.12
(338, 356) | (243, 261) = 0.86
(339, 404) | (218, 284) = 1.01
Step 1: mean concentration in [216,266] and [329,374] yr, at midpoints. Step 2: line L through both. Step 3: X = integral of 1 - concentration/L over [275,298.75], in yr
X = 5.6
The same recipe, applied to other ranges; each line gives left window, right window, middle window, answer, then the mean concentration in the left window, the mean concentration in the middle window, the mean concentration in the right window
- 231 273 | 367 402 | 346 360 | 0.9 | 1.91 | 1.74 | 1.84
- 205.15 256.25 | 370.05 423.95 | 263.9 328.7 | 8.9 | 1.95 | 1.64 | 1.83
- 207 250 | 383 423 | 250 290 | 4.9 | 1.9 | 1.66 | 1.85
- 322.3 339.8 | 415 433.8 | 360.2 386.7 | -2.0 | 1.86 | 1.8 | 1.46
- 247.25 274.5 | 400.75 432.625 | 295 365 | -1.2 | 1.9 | 1.82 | 1.66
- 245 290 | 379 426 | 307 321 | -0.8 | 1.69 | 1.83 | 1.83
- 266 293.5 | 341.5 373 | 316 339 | -2.7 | 1.39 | 1.83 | 1.79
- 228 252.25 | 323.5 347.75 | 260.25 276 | 2.6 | 1.94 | 1.61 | 1.87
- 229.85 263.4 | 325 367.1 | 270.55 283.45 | 4.5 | 2.01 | 1.28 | 1.83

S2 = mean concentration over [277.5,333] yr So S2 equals 1.7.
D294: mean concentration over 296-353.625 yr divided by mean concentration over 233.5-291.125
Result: 1.1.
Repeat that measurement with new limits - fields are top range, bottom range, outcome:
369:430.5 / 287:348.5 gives 0.98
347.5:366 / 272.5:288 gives 1.39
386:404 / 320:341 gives 1.03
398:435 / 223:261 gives 0.83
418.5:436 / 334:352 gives 0.73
